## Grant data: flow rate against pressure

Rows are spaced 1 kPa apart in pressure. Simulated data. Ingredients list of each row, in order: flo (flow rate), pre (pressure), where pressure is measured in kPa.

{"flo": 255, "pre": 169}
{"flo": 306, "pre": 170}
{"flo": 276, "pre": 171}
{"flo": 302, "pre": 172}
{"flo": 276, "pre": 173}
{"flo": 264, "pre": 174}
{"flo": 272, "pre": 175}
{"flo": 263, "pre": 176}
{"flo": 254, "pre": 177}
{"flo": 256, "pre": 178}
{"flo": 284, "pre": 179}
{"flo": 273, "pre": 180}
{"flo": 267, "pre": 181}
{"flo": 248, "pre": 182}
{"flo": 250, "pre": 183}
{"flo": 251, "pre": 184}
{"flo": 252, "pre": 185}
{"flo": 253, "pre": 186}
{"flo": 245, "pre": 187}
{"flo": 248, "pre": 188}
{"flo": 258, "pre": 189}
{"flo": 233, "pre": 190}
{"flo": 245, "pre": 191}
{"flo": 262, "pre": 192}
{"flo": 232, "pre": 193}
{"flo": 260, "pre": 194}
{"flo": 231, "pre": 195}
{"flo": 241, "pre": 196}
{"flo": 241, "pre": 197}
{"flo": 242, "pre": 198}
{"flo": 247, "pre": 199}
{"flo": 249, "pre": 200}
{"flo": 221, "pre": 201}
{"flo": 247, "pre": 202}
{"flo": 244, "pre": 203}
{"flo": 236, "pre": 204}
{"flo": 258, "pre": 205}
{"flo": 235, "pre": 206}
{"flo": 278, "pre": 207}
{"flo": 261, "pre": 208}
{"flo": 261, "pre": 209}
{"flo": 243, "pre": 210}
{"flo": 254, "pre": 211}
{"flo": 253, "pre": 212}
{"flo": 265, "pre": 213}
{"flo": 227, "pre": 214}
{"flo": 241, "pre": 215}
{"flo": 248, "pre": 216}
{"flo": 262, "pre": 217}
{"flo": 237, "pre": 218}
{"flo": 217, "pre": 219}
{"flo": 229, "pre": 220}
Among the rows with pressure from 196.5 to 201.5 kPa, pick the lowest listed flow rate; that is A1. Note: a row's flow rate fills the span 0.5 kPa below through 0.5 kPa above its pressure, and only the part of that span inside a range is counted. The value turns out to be 221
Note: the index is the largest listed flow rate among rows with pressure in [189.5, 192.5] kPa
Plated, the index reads 262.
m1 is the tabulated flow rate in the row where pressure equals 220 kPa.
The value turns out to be 229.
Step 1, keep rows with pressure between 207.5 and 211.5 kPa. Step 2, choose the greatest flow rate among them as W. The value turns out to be 261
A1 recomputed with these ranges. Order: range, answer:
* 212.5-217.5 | 227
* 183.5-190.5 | 233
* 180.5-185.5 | 248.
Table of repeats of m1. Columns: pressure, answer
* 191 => 245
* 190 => 233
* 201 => 221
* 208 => 261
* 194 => 260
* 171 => 276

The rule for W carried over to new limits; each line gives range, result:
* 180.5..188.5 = 267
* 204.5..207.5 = 278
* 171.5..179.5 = 302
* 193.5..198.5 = 260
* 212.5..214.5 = 265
